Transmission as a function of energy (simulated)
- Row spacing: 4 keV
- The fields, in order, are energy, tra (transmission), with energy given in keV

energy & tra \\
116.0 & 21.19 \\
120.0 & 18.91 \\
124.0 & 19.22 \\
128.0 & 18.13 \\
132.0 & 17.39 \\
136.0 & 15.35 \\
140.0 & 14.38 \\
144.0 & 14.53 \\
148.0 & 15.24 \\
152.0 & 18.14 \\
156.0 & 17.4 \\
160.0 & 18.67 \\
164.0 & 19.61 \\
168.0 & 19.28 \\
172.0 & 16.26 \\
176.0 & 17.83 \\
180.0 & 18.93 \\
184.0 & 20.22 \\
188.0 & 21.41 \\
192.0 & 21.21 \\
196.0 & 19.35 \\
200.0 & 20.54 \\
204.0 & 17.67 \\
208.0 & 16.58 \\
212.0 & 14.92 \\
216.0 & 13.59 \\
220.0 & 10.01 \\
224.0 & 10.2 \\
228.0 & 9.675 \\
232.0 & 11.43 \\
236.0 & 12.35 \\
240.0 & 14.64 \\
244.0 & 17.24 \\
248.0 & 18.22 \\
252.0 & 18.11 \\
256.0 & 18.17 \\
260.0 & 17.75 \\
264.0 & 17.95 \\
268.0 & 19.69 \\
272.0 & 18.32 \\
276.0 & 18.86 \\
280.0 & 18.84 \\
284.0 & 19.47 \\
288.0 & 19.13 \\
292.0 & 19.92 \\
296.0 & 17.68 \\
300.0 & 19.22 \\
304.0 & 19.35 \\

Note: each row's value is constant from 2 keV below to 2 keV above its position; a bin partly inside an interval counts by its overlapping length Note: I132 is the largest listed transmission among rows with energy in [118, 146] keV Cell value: 19.22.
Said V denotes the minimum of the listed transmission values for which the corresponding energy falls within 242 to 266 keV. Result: 17.24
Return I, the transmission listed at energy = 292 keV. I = 19.92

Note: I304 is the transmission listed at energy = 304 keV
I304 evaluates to 19.35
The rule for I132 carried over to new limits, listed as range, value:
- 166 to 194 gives 21.41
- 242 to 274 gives 19.69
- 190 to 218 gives 21.21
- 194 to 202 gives 20.54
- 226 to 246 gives 17.24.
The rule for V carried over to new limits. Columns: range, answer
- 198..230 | 9.675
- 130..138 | 15.35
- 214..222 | 10.01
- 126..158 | 14.38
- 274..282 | 18.84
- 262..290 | 17.95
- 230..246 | 11.43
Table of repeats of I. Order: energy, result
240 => 14.64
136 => 15.35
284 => 19.47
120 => 18.91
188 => 21.41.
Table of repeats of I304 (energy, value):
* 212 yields 14.92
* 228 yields 9.675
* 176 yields 17.83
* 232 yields 11.43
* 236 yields 12.35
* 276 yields 18.86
